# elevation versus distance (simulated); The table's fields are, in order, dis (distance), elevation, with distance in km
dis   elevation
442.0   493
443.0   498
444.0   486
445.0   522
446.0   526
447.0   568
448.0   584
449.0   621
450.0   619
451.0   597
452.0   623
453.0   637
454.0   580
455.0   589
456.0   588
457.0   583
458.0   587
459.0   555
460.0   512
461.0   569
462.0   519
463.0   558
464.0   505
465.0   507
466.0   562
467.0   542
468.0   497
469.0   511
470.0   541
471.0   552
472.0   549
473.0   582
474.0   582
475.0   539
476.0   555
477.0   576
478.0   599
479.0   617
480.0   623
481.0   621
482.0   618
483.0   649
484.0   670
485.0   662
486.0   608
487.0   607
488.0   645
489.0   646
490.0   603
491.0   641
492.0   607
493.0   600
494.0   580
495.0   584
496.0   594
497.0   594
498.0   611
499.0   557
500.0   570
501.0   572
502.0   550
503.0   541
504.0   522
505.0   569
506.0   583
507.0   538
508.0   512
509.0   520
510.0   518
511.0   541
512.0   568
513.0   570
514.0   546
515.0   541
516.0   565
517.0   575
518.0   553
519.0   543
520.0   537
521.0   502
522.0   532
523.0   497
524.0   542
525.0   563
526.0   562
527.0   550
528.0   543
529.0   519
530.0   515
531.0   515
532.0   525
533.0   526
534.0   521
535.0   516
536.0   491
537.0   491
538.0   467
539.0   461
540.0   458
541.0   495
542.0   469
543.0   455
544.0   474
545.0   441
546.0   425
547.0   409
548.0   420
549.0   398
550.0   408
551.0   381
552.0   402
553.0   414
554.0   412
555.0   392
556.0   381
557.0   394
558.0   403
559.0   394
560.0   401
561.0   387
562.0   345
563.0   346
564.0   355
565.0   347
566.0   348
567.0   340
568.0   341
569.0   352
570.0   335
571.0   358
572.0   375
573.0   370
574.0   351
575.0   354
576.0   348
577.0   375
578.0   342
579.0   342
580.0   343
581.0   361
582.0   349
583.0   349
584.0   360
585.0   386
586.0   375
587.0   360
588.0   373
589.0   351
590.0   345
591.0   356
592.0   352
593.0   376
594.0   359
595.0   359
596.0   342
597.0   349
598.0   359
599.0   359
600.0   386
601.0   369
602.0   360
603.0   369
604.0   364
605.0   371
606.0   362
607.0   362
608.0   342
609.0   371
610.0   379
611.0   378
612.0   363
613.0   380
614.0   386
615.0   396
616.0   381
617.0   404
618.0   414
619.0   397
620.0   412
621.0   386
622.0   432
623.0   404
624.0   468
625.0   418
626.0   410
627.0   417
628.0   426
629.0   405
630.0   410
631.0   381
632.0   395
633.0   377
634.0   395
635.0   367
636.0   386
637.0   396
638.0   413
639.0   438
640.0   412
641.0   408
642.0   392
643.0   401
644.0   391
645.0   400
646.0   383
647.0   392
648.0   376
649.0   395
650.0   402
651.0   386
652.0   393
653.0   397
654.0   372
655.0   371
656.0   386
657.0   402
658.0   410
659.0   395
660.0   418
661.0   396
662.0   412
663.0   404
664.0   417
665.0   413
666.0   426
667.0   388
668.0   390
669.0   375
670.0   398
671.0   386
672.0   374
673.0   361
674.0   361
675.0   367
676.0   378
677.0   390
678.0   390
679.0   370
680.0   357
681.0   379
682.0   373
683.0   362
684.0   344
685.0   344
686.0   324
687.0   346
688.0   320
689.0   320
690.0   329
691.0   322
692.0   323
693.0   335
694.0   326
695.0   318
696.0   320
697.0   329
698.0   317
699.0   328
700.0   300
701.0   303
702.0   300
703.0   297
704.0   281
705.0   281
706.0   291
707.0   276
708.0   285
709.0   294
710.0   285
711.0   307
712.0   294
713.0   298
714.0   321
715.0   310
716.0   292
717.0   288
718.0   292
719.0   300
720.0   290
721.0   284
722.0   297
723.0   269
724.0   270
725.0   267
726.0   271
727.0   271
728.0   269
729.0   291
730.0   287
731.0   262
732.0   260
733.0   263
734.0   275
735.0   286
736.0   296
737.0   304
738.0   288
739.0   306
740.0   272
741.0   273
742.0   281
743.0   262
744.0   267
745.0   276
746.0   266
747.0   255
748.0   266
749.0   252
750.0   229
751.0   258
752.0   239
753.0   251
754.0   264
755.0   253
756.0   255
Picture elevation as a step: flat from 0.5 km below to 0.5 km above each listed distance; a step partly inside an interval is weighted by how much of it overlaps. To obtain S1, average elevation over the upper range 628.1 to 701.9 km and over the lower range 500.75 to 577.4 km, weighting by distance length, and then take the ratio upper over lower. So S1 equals 0.8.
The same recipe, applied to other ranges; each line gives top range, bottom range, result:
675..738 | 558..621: 0.85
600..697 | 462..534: 0.68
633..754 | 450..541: 0.59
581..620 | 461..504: 0.63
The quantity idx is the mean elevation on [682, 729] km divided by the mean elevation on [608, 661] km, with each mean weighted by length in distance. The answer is 0.77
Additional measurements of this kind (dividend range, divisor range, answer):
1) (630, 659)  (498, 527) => 0.72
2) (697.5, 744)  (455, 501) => 0.49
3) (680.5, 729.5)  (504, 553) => 0.61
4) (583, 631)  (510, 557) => 0.77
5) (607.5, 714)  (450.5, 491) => 0.63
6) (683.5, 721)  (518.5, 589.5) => 0.73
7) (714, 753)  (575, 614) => 0.76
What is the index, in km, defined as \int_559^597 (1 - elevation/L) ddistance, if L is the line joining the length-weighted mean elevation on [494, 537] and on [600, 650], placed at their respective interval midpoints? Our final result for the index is 8.3 km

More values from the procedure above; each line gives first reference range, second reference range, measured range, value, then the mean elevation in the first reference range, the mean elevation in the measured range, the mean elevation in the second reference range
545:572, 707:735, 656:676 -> -4.8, 381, 394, 285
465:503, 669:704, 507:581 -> 9.9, 588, 449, 343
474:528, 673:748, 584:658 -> 5.8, 575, 385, 306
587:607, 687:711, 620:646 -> -4.7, 361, 405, 309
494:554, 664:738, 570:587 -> 3.6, 514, 358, 321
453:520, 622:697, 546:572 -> 6.0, 573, 379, 383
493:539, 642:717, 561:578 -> 4.5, 543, 353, 354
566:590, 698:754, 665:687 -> -4.8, 356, 373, 282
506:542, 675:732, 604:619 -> 1.5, 526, 378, 312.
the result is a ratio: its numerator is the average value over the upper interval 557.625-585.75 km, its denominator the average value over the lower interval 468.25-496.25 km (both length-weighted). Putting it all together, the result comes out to 0.60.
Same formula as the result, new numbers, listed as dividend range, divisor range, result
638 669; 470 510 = 0.68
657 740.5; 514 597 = 0.77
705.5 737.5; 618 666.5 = 0.71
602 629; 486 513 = 0.68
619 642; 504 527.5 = 0.75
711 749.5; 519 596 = 0.67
